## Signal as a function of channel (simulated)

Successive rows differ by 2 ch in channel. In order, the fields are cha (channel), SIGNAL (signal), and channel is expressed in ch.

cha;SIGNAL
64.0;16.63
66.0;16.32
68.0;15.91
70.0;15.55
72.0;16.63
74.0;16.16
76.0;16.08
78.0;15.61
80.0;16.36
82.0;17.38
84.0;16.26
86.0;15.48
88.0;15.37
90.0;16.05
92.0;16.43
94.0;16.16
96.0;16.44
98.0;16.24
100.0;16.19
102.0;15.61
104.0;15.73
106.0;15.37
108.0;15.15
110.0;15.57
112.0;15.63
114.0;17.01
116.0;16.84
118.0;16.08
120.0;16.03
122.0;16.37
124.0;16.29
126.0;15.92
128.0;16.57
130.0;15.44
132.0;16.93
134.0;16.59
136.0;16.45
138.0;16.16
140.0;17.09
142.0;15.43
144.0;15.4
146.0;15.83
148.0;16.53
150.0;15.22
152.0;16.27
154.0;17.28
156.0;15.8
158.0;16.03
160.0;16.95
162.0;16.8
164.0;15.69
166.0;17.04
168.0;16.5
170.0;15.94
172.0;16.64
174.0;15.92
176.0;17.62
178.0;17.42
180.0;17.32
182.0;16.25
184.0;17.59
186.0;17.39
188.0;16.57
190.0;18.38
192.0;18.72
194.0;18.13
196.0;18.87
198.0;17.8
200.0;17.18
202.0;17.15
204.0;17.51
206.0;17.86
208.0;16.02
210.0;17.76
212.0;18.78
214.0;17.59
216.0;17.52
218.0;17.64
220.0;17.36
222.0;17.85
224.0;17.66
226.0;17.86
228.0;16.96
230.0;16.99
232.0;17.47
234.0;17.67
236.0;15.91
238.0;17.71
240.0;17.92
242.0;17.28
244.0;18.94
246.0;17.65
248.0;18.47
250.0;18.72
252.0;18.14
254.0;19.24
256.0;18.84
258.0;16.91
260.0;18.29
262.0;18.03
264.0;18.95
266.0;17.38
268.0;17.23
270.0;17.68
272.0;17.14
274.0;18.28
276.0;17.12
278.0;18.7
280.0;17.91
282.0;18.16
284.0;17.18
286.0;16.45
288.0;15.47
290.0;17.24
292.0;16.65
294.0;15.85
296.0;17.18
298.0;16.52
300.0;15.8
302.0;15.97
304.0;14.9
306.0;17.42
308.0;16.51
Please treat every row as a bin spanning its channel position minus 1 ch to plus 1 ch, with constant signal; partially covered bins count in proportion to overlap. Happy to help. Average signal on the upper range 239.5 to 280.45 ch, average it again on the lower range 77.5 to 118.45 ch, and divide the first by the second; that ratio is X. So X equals 1.1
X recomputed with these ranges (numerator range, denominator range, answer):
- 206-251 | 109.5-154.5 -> 1.09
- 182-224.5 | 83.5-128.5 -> 1.10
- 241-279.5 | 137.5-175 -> 1.11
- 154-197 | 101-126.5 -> 1.07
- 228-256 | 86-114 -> 1.13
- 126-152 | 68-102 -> 1.00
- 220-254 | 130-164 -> 1.09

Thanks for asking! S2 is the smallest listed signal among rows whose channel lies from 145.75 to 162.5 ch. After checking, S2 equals 15.22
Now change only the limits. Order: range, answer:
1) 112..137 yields 15.44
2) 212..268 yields 15.91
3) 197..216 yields 16.02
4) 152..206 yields 15.69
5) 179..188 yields 16.25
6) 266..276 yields 17.12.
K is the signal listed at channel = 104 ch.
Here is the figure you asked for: 15.73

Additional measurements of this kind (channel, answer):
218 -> 17.64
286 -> 16.45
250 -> 18.72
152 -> 16.27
